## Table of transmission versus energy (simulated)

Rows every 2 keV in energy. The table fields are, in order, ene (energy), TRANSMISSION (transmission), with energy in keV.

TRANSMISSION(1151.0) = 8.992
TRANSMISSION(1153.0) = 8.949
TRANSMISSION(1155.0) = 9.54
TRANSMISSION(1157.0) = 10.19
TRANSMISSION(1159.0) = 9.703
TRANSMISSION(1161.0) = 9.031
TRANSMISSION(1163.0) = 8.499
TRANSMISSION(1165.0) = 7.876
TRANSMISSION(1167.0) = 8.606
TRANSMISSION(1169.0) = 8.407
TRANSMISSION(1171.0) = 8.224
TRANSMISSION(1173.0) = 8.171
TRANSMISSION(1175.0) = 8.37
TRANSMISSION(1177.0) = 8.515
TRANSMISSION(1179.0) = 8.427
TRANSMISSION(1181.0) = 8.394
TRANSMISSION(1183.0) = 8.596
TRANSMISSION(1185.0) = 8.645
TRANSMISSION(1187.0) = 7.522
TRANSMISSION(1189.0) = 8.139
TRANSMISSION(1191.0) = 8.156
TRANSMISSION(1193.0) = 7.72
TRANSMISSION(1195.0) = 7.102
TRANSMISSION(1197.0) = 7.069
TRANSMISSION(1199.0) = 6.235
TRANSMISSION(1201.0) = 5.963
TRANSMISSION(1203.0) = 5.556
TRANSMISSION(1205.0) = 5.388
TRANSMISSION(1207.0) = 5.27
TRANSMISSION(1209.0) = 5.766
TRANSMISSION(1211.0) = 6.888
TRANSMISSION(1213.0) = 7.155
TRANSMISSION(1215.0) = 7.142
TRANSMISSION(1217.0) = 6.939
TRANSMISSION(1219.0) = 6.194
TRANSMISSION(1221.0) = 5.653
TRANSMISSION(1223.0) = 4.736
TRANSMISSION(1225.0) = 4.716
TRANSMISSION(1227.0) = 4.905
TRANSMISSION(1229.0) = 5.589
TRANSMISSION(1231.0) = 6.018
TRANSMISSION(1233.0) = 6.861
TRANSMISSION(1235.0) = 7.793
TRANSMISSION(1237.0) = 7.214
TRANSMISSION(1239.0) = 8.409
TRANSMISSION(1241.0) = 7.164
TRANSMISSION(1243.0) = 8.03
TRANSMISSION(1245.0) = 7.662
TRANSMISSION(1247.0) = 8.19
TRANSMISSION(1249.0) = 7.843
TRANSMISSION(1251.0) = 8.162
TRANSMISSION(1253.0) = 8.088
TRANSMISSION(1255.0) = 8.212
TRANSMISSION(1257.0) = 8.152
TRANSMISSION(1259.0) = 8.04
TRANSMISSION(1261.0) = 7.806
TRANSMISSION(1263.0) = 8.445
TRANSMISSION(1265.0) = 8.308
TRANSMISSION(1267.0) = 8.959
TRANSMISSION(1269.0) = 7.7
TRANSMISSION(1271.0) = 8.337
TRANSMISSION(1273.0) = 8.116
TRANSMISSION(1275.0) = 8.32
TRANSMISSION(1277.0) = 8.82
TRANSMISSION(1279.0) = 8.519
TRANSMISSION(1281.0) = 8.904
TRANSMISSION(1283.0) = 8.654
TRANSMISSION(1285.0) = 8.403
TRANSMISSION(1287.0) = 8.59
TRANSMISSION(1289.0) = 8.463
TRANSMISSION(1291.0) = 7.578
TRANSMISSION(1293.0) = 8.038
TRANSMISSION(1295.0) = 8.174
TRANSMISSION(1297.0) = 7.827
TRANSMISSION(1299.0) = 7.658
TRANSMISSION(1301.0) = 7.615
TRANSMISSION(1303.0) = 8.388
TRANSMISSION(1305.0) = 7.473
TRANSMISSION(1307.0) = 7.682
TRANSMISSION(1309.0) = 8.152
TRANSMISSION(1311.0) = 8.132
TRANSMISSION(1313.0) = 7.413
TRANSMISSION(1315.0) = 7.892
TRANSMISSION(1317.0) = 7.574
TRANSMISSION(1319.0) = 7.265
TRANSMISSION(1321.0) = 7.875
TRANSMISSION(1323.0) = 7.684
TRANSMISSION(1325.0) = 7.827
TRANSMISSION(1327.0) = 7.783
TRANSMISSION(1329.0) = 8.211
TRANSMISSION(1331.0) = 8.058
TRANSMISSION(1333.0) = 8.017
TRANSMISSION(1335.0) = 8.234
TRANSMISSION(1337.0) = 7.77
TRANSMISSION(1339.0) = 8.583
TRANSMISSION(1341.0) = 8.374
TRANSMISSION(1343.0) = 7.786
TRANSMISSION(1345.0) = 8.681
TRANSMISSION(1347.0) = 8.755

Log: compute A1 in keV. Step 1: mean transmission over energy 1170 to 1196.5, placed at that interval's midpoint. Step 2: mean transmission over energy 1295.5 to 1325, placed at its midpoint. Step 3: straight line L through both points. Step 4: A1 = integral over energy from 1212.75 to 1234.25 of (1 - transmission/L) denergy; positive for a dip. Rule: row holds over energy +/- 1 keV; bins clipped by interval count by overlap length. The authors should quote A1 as 5.5 keV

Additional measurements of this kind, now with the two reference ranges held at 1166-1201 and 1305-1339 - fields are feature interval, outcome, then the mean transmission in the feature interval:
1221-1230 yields 3.3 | 5.06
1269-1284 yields -1.1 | 8.47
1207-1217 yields 1.7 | 6.61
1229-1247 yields 1.3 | 7.34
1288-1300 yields -0.1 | 7.96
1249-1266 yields -0.5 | 8.13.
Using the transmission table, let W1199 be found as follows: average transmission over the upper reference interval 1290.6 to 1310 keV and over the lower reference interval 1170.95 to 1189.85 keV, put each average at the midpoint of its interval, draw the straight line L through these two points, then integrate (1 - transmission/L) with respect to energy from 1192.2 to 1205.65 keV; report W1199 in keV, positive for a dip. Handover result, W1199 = 2.9 keV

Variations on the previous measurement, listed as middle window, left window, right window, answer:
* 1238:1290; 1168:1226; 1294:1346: -4.8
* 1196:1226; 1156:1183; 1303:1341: 8.5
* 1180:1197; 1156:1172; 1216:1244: -0.1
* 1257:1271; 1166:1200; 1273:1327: -0.3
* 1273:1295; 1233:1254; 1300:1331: -1.7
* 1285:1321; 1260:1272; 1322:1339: 0.9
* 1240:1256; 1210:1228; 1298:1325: -3.3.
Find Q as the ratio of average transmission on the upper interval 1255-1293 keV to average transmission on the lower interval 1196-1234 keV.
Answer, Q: 1.4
